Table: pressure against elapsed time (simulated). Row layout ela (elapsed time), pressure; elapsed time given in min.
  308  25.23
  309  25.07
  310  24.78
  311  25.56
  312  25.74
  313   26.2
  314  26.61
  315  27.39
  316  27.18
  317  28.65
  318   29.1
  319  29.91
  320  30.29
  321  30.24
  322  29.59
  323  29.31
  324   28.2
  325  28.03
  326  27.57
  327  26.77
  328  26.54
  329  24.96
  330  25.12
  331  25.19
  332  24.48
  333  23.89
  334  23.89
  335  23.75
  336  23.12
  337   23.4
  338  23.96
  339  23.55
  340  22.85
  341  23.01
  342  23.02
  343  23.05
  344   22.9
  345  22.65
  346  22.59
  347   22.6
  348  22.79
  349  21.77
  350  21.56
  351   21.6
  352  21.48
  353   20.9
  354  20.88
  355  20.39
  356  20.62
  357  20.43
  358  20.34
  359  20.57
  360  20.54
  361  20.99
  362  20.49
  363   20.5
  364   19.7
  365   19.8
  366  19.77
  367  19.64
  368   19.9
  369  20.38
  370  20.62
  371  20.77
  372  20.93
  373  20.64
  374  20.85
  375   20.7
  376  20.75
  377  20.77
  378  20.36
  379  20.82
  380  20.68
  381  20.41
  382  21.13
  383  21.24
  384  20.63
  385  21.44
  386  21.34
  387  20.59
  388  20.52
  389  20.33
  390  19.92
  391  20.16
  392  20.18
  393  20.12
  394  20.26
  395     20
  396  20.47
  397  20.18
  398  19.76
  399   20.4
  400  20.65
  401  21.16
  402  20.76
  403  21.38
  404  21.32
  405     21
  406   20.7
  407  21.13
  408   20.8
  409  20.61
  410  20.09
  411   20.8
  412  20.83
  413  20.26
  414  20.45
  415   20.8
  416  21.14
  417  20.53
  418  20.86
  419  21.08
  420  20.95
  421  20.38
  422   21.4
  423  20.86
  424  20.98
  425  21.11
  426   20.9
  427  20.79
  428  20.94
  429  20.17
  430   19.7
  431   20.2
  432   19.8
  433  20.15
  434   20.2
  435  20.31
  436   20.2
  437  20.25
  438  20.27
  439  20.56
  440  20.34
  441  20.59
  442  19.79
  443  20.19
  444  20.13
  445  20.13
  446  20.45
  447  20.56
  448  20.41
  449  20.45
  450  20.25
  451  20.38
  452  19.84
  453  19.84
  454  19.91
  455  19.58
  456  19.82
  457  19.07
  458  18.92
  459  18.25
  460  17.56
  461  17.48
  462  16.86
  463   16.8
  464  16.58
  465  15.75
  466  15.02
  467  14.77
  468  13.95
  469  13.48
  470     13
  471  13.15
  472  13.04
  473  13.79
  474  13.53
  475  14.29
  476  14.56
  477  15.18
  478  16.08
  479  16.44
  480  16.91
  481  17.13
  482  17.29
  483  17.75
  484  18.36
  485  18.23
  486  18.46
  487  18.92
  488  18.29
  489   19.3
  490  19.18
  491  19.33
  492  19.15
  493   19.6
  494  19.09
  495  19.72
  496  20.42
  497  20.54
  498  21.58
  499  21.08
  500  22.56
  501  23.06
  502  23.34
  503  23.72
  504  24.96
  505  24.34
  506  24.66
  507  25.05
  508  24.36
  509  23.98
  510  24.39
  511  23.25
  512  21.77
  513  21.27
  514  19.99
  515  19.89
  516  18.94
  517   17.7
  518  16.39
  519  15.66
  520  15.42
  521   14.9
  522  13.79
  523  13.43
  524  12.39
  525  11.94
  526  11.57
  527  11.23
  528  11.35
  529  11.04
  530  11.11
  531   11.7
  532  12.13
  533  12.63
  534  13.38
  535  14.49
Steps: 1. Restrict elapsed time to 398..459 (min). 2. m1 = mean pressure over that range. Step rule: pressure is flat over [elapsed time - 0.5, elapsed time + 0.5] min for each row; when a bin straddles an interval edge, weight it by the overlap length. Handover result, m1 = 20.4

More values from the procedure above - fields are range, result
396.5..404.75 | 20.7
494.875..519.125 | 21.8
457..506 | 18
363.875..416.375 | 20.6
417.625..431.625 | 20.7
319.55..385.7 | 22.6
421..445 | 20.4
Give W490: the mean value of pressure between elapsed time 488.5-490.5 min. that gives 19.2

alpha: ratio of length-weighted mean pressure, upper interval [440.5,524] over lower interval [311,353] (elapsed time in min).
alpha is 0.74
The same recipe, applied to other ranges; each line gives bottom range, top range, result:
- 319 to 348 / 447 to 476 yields 0.67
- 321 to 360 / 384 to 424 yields 0.87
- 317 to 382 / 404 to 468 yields 0.86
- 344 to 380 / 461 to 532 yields 0.84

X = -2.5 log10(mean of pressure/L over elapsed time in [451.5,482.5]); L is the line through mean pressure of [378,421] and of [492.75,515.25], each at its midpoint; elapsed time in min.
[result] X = 0.31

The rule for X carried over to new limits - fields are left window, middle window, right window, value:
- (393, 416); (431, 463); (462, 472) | -0.186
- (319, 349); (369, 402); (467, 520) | 0.126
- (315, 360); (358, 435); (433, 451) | 0.074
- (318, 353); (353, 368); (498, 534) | 0.175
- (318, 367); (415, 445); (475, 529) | 0.020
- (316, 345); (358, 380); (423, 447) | 0.165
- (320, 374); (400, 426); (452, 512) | 0.002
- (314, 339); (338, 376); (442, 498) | 0.165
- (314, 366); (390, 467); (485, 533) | 0.060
